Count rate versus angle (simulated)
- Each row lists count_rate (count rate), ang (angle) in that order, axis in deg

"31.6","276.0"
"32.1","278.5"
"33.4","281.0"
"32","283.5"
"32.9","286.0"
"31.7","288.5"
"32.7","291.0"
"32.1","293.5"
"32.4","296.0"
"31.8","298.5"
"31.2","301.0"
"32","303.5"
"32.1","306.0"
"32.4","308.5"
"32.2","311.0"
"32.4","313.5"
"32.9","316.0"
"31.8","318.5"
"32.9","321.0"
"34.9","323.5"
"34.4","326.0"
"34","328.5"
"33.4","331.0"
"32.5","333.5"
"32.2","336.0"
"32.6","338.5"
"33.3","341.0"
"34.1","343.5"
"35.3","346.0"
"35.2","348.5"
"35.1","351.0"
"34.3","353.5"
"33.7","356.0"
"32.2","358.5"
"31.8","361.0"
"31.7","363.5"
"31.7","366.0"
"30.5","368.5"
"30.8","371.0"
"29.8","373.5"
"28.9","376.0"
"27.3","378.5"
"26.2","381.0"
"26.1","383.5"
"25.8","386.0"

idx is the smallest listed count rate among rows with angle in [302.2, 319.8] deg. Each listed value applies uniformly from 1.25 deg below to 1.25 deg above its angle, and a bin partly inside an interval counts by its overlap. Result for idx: 31.8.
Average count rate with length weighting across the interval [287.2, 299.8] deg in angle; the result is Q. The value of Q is 32.1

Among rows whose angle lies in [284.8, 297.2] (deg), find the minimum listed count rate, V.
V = 31.7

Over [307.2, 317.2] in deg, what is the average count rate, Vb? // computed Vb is 32.5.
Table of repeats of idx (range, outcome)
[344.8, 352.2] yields 35.1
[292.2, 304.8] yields 31.2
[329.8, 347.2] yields 32.2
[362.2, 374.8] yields 29.8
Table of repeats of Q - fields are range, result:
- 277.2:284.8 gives 32.5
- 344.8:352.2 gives 35.2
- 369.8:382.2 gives 28.6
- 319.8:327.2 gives 34.1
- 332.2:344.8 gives 33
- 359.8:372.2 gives 31.3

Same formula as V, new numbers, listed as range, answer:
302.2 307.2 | 32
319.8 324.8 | 32.9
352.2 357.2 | 33.7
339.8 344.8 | 33.3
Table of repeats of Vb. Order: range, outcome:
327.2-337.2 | 33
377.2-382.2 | 26.8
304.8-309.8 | 32.3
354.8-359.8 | 32.9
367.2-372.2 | 30.7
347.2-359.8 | 34.1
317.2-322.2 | 32.4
